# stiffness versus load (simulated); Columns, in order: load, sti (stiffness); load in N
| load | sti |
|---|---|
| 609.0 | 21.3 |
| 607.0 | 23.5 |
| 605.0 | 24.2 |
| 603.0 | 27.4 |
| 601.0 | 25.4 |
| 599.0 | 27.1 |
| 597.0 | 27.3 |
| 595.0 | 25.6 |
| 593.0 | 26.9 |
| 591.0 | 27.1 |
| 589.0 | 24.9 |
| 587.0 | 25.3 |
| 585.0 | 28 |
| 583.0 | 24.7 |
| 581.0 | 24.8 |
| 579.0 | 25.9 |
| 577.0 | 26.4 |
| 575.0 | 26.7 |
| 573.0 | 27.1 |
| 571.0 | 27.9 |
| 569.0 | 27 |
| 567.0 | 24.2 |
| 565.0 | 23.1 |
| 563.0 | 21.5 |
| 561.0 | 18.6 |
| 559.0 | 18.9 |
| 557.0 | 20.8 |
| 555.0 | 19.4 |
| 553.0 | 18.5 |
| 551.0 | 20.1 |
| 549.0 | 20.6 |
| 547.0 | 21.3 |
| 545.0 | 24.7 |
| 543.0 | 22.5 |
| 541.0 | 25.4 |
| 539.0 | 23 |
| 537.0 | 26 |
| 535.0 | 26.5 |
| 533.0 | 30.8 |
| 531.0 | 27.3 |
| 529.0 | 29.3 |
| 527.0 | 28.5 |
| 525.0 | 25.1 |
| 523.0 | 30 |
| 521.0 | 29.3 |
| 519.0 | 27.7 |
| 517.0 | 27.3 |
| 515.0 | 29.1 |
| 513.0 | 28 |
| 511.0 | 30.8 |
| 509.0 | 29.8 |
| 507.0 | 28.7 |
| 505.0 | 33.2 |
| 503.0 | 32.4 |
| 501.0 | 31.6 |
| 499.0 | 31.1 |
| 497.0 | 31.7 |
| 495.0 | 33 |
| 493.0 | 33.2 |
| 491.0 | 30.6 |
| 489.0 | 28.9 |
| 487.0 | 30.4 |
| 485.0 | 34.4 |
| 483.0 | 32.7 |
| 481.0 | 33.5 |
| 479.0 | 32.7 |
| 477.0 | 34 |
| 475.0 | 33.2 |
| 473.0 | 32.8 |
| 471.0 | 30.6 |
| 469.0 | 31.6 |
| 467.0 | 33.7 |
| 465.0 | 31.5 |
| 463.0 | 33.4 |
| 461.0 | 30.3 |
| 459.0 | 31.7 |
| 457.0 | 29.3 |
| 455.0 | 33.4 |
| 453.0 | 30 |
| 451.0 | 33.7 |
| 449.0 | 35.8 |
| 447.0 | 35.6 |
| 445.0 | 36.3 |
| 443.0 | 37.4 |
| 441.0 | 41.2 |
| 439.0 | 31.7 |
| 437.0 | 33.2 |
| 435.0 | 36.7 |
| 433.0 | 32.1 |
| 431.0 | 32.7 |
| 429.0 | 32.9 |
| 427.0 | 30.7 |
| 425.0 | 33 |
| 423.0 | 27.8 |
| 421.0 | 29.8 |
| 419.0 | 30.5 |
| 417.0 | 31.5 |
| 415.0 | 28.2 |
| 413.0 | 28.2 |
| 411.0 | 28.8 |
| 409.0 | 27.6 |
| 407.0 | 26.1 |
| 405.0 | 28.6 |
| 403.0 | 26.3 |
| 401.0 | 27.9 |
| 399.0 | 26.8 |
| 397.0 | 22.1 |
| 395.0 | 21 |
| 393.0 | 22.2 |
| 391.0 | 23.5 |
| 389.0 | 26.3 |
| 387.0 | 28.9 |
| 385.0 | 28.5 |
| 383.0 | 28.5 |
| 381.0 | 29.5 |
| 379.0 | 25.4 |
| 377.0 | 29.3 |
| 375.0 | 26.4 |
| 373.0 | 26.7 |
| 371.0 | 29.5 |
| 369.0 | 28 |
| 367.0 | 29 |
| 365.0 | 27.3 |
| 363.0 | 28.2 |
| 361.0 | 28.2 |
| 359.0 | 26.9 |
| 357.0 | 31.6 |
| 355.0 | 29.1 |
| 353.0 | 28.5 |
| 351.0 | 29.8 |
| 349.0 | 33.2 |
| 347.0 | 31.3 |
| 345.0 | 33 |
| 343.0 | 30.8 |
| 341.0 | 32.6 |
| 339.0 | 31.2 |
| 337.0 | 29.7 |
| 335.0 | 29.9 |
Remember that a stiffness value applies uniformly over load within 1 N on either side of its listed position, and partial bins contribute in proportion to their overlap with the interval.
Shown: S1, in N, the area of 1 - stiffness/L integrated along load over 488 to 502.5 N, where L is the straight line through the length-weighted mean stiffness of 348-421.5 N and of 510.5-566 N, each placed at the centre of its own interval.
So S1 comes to -3.3 N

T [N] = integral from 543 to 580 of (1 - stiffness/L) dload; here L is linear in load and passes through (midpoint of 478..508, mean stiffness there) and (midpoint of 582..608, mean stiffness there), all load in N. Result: 6.5 N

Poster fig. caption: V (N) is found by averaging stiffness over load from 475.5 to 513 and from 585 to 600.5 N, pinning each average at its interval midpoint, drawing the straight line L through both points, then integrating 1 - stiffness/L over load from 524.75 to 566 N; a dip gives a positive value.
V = 8.0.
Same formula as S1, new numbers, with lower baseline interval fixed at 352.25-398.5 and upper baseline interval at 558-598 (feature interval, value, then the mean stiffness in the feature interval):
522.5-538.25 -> -1.36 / 27.8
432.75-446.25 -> -4.69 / 35.7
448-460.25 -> -2.75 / 32.3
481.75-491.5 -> -2.05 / 31.5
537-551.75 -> 1.53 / 22.8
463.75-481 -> -4.23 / 32.6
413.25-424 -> -1.11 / 29.5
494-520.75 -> -4.66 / 30.3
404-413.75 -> -0.38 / 27.9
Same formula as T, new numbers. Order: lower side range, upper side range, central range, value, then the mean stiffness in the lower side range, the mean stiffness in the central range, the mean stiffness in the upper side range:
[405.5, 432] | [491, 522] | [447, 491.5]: -3.1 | 29.8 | 32.3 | 30.5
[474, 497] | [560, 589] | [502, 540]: 1.2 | 32.4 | 28.6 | 25.1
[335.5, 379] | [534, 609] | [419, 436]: -2.5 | 29.4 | 31.9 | 24.2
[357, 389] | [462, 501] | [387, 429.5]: 2.7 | 28.1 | 27.6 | 32.2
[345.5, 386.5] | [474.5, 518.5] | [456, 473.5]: -0.5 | 28.8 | 31.6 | 31.3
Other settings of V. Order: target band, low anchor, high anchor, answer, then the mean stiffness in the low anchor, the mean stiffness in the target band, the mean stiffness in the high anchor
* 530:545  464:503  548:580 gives 0.1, 32.2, 25.8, 22.9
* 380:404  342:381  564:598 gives 2.3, 29.1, 26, 26.1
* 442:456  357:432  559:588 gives -3.9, 28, 34.6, 24.9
